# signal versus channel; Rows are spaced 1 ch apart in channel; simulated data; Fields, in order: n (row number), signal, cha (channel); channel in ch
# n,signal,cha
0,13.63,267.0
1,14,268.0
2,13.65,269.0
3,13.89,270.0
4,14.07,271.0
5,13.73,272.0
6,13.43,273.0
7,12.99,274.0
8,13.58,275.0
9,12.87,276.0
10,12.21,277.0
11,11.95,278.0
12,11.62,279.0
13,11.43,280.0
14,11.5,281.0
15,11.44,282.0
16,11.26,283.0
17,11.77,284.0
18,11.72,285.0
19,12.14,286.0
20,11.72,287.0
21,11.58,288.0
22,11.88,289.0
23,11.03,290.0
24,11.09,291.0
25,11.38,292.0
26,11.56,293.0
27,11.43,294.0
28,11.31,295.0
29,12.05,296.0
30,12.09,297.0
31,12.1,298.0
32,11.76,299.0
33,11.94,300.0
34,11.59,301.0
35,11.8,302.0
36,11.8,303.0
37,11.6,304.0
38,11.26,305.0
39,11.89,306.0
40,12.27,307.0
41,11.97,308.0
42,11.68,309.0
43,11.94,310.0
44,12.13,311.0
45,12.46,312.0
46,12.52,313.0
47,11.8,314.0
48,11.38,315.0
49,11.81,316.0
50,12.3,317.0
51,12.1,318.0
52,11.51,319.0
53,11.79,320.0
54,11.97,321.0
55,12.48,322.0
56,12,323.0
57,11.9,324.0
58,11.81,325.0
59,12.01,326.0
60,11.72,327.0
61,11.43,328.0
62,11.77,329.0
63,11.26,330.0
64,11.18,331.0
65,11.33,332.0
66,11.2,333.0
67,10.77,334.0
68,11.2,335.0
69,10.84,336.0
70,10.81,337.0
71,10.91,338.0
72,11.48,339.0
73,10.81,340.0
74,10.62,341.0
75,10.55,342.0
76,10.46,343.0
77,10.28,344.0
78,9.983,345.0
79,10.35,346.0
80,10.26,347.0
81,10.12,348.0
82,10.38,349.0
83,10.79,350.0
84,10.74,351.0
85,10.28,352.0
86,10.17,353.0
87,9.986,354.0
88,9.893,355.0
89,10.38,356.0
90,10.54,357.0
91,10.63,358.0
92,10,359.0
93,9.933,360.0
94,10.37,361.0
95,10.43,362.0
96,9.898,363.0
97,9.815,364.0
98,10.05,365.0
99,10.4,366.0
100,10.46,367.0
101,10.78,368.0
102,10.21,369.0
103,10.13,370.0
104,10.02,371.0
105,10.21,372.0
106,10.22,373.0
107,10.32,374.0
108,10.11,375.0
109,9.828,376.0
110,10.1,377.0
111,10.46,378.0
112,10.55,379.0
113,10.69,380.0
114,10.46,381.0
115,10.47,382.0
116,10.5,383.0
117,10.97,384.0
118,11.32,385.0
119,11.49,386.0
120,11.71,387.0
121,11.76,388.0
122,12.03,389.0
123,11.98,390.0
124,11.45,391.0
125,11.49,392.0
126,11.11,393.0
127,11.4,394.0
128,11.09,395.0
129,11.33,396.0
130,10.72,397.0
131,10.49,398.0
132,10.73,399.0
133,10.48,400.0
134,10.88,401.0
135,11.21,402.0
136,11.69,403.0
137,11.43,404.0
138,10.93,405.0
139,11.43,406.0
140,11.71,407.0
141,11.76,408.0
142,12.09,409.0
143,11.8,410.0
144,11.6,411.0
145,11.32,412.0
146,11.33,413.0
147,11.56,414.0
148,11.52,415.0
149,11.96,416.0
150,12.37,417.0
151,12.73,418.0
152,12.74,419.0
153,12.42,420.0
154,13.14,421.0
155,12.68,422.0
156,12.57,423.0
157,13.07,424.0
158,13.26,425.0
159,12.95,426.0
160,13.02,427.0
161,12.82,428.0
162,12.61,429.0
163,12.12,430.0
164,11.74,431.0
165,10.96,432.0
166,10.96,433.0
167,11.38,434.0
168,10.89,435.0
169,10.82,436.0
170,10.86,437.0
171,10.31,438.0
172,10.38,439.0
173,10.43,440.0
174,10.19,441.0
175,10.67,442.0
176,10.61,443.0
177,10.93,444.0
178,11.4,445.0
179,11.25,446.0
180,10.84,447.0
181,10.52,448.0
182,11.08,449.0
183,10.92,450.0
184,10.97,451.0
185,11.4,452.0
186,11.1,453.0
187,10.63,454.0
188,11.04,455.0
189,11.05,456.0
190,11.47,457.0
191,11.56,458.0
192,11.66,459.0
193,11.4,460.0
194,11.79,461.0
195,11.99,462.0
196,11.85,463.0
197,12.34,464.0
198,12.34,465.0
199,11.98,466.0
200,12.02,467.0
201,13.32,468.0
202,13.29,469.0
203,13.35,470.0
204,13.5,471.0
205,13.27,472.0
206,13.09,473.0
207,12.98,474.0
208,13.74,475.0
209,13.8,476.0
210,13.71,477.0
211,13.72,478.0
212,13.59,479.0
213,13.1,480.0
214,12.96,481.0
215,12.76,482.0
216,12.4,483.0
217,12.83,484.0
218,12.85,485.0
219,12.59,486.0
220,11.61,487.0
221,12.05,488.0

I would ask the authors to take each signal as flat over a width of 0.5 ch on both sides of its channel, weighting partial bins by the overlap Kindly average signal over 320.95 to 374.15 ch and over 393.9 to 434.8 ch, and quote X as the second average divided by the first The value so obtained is 1.10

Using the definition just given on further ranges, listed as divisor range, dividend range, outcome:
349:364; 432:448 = 1.05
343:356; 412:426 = 1.21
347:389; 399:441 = 1.12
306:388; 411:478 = 1.09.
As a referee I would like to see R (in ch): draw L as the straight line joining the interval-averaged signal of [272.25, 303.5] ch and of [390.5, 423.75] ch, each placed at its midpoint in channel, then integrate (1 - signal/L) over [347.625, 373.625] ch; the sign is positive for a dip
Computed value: 3.2 ch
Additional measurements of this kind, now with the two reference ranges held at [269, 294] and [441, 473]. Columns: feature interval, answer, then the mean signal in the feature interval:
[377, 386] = 0.9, 10.7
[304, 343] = 1.5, 11.6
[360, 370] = 1.4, 10.2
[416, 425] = -0.7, 12.7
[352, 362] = 1.4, 10.2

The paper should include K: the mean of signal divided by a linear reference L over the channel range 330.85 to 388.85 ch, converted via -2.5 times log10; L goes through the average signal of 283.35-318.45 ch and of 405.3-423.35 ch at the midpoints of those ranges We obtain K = 0.13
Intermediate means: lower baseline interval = 11.8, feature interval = 10.5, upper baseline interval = 12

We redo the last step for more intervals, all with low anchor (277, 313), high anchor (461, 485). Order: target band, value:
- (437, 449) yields 0.19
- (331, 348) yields 0.12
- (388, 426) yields 0.07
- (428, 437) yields 0.11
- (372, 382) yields 0.19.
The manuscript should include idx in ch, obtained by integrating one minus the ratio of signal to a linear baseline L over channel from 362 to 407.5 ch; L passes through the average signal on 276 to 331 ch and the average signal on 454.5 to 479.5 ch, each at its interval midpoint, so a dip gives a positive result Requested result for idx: 5.09 ch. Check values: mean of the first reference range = 11.8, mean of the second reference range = 12.6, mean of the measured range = 10.8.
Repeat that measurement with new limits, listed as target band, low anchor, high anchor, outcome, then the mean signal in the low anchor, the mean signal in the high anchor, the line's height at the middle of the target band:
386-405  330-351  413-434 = 0.8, 10.7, 12.3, 11.8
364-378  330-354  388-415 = 1.0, 10.7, 11.4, 11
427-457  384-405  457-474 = 2.3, 11.3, 12.4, 12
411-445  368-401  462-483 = 0.4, 10.8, 13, 11.9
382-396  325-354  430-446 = -0.6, 10.8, 10.9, 10.9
